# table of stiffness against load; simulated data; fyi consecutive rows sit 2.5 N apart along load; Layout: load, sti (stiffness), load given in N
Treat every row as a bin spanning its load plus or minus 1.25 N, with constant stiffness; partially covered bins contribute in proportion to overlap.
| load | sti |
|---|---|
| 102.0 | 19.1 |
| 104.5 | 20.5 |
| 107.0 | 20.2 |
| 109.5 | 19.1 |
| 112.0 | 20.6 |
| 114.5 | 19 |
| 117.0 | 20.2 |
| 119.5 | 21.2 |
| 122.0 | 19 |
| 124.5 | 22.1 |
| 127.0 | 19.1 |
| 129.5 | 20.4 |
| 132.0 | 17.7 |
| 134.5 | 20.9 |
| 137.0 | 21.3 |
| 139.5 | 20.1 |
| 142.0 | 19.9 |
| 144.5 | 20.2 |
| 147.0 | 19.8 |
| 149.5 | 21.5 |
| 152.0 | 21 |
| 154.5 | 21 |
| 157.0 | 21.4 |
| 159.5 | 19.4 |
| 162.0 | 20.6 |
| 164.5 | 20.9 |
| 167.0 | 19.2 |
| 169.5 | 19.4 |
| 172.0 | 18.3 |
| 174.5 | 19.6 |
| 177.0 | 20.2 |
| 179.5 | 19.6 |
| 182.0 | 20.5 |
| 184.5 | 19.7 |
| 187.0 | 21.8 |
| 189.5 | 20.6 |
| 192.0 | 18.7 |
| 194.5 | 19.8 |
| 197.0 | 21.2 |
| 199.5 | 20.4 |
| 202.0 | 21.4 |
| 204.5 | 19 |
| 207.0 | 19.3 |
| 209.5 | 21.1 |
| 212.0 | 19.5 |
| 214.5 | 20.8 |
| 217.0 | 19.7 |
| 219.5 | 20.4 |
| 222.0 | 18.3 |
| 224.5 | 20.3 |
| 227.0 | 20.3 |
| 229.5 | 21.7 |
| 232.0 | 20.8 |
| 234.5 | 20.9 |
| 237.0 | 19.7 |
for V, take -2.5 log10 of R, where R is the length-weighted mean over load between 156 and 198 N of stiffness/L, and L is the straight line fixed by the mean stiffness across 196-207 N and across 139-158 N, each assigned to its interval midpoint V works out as 0.02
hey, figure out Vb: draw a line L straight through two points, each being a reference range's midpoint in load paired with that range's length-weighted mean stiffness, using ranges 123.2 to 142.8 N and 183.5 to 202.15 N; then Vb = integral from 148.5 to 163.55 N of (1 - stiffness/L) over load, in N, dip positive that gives -0.4 N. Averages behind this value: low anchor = 20.2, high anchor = 20.4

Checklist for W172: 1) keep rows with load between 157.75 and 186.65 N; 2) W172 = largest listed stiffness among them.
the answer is 20.9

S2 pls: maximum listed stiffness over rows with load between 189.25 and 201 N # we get 21.2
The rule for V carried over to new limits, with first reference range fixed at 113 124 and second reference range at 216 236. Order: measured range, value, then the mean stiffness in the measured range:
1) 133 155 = -0.03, 20.6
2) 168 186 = 0.03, 19.6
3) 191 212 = 0.01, 20.1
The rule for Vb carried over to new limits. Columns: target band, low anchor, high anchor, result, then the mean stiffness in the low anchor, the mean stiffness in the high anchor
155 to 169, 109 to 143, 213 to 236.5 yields -0.09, 20.1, 20.3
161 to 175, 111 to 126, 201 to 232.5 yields 0.41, 20.3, 20.2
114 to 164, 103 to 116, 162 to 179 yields -1.37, 19.9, 19.7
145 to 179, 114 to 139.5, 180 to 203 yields 0.20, 20.1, 20.4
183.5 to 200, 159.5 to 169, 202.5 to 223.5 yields -0.32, 20.1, 19.8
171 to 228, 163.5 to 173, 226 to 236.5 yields 0.31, 19.4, 20.9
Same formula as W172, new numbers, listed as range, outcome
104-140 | 22.1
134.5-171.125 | 21.5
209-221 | 21.1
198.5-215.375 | 21.4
